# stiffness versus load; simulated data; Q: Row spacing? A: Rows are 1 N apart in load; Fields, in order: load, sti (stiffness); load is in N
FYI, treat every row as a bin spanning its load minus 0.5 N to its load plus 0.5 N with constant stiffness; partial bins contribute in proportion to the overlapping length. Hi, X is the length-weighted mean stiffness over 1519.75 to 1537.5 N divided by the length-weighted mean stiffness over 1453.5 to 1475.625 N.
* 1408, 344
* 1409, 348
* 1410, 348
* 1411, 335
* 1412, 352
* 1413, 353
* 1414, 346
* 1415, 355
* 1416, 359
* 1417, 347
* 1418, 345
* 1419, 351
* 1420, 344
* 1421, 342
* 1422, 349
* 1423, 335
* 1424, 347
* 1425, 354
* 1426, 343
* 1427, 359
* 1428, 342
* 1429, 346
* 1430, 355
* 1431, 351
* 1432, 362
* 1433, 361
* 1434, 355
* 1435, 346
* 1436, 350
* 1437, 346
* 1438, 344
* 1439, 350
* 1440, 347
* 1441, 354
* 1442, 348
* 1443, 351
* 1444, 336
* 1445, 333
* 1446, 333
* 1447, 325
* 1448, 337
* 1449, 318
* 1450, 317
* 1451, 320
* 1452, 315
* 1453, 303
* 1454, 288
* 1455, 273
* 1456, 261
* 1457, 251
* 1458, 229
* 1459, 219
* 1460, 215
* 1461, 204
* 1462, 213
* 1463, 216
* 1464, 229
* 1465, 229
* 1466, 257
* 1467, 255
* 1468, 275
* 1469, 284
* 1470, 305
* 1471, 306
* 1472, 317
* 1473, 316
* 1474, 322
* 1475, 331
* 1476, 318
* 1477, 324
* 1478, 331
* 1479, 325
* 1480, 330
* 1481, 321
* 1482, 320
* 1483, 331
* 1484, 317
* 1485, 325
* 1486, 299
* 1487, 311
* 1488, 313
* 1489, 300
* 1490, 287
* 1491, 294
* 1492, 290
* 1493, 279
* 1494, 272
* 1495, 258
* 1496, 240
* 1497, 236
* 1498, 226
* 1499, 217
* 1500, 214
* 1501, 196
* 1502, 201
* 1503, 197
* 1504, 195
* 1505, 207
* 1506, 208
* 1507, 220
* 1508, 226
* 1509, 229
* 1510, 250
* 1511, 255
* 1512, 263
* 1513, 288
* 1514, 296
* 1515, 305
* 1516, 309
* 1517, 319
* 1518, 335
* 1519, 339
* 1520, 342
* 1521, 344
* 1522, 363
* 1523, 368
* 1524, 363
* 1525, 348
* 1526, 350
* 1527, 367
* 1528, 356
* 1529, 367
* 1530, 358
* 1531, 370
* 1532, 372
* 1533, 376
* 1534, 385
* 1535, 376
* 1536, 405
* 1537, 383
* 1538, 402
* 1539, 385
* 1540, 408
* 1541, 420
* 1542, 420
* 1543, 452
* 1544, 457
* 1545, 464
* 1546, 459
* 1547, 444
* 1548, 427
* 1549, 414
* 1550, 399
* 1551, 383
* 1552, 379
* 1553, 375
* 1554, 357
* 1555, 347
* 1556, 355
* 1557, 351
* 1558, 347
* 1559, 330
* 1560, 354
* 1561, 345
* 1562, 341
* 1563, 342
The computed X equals 1.39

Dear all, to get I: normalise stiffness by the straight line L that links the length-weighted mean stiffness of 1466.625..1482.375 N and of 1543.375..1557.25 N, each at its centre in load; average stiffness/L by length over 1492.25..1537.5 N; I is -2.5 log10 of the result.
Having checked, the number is 0.22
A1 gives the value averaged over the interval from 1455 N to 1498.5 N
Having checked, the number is 281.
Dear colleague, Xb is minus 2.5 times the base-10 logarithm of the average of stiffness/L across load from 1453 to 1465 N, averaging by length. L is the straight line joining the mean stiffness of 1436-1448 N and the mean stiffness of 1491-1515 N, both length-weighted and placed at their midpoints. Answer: 0.30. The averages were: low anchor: 343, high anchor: 240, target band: 239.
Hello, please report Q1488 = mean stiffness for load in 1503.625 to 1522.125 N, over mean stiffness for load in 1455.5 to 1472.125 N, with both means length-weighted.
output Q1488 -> 1.1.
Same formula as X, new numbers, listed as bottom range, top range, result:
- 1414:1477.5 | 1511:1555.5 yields 1.18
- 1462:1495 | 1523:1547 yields 1.33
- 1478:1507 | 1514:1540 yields 1.34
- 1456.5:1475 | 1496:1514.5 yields 0.88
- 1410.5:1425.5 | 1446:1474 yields 0.79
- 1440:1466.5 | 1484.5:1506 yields 0.89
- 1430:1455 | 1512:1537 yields 1.04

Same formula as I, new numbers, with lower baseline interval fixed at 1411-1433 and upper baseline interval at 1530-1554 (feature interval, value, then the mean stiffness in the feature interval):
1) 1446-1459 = 0.23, 293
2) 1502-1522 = 0.40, 270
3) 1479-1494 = 0.23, 308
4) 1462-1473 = 0.36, 267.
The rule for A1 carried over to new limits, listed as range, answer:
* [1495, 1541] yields 306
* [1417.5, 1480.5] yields 313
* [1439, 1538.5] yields 299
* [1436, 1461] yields 308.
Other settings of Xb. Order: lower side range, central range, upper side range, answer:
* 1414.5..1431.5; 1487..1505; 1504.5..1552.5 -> 0.38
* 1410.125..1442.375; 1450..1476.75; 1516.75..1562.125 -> 0.30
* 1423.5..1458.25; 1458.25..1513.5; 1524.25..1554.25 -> 0.32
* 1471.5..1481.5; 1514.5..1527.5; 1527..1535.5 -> 0.06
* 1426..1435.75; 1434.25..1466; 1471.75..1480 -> 0.15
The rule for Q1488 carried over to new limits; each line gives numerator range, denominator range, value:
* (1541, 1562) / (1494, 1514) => 1.70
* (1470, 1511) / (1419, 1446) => 0.79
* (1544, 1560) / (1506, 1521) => 1.38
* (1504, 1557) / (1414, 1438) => 1.01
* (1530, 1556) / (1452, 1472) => 1.56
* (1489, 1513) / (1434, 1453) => 0.71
